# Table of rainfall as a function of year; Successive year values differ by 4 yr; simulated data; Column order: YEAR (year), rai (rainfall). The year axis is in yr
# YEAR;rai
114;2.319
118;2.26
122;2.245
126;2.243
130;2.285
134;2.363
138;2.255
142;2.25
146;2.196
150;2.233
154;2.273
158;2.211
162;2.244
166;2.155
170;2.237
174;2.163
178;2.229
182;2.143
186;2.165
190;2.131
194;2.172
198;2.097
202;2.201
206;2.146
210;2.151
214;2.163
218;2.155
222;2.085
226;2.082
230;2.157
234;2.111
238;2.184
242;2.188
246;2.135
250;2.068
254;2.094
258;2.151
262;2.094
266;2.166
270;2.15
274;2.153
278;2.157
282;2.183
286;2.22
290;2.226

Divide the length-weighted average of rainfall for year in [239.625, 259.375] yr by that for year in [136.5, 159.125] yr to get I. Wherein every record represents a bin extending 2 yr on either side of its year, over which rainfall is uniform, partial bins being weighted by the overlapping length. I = 0.95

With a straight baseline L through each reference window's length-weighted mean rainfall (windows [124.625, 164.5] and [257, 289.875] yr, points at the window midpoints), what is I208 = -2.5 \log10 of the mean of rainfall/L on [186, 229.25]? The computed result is 0.03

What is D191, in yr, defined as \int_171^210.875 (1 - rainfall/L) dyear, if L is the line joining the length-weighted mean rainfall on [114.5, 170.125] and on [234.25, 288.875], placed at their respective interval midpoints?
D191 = 0.8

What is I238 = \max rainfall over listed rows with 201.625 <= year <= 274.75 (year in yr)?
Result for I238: 2.201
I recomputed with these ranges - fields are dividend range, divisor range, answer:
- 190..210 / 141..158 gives 0.96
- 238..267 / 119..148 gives 0.94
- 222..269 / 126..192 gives 0.96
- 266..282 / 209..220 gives 1.00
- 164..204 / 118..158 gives 0.96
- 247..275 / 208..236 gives 1.00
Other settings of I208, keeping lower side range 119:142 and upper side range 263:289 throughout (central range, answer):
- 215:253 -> 0.04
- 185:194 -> 0.04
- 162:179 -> 0.02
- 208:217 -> 0.03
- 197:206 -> 0.03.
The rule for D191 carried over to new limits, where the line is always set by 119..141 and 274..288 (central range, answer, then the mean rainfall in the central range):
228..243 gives 0.4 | 2.16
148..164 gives 0.1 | 2.24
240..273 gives 1.0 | 2.13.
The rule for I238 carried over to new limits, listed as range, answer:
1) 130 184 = 2.363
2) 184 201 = 2.172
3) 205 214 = 2.163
